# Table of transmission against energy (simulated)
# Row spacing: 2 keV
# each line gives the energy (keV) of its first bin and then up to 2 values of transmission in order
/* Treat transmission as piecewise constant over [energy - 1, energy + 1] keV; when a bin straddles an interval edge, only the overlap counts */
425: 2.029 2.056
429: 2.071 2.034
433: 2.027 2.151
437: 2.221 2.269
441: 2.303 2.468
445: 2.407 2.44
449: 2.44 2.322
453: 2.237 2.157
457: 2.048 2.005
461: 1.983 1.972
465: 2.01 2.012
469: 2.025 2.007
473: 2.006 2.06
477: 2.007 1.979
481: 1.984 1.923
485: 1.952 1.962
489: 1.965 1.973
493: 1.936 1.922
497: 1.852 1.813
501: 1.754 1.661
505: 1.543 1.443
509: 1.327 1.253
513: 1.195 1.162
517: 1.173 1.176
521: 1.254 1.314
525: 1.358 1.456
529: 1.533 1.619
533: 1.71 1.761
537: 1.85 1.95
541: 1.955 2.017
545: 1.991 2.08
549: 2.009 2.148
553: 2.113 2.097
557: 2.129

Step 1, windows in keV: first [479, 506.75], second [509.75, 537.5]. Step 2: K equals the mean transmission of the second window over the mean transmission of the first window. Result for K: 0.8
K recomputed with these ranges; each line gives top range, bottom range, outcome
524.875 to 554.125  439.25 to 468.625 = 0.84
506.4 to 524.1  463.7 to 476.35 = 0.62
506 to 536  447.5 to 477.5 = 0.66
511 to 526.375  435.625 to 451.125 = 0.53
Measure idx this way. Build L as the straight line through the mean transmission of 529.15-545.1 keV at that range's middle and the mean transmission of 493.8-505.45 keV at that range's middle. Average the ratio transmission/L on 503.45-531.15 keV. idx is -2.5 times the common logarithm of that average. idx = 0.32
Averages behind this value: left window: 1.77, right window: 1.83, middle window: 1.34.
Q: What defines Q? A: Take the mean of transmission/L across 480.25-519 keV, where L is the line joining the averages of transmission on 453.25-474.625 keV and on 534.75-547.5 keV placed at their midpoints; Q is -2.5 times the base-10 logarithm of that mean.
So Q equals 0.20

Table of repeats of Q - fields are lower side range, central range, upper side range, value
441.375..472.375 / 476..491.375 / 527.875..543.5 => 0.04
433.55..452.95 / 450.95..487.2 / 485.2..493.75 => 0.05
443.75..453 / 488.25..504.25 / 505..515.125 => -0.19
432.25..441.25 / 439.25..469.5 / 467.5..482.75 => -0.04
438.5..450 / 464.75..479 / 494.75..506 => 0.03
